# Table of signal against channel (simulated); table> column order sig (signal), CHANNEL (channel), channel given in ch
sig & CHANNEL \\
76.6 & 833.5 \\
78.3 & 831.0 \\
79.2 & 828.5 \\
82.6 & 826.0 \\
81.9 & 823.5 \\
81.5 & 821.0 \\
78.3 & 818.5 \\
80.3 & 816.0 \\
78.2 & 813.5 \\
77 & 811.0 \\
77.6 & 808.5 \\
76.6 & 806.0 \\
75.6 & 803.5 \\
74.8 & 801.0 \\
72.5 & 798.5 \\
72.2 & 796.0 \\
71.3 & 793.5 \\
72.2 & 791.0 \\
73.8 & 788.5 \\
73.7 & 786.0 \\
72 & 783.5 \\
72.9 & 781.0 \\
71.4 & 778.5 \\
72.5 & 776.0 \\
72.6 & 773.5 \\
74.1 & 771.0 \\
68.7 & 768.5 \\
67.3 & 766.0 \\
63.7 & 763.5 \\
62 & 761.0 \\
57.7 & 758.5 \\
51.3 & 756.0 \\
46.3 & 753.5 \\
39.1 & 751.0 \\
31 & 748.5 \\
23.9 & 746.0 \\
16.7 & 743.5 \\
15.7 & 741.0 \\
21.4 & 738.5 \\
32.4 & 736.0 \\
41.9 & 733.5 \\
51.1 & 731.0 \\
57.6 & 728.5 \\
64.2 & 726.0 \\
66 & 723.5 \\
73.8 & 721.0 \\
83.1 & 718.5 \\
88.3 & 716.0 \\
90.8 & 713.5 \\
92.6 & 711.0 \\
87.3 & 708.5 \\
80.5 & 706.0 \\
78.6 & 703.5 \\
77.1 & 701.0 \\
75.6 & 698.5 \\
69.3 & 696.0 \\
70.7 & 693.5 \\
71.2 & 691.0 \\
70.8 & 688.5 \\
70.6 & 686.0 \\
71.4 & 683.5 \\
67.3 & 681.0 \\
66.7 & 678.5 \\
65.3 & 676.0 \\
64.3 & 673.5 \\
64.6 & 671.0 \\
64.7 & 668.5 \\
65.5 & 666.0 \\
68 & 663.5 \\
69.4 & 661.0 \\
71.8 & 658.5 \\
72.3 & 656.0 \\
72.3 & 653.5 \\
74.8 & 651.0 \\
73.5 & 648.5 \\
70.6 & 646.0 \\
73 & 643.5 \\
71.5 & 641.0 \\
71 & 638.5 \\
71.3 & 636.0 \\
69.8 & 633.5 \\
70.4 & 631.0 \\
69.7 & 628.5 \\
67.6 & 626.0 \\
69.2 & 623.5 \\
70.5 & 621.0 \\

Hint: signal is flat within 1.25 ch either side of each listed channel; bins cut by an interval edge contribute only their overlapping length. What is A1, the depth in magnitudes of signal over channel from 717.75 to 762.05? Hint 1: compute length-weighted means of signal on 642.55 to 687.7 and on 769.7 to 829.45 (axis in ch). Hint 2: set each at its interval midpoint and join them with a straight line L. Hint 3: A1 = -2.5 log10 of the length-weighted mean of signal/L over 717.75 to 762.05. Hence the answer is 0.498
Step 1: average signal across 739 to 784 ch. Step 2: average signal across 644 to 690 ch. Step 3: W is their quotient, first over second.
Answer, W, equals 0.77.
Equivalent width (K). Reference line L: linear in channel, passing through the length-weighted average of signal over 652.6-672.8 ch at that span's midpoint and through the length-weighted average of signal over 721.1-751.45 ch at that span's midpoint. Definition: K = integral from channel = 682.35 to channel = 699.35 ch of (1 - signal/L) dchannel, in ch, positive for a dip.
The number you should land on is -4.13 ch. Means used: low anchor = 68.4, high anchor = 39.7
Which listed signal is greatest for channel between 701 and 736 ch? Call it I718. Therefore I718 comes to 92.6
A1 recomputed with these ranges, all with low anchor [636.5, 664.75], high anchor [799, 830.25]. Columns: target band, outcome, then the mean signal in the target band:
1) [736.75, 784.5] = 0.41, 52.3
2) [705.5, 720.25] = -0.17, 87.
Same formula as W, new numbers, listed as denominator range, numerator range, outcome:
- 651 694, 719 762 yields 0.65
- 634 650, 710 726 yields 1.13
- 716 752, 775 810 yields 1.61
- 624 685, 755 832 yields 1.05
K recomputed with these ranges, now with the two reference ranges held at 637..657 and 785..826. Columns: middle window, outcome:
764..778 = 0.9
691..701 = 0.2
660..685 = 2.1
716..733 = 1.8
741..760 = 9.7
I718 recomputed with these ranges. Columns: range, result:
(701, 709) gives 87.3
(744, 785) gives 74.1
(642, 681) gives 74.8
